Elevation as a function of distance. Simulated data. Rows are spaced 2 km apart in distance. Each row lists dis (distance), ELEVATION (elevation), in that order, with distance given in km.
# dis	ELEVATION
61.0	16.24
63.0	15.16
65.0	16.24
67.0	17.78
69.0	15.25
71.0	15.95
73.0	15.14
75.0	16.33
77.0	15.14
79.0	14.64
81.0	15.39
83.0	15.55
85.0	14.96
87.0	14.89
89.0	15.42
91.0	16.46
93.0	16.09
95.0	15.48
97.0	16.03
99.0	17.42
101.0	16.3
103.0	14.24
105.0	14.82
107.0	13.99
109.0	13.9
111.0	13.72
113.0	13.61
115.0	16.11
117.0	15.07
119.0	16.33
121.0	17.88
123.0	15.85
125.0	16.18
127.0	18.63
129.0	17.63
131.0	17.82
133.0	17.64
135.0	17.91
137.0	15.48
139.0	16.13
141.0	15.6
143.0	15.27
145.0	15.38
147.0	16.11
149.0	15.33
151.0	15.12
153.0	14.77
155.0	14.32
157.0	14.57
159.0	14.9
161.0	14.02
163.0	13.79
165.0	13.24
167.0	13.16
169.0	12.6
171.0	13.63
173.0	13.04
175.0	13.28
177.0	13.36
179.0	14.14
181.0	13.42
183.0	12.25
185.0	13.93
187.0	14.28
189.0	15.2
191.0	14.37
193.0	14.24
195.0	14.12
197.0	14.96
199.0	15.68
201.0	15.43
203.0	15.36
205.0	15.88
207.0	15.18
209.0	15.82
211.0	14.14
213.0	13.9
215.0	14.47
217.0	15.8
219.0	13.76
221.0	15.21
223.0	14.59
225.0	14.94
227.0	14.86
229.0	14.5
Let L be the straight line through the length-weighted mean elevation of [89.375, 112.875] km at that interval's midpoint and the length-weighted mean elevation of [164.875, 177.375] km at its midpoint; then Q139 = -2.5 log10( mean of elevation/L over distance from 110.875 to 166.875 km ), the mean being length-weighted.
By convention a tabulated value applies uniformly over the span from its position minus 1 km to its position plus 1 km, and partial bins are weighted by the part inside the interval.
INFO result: -0.110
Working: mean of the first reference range 15.3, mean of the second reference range 13.2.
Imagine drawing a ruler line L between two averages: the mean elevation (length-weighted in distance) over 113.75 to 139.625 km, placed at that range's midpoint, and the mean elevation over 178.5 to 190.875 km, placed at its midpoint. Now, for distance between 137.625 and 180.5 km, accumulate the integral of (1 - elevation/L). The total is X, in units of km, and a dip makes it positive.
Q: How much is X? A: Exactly 2.32 km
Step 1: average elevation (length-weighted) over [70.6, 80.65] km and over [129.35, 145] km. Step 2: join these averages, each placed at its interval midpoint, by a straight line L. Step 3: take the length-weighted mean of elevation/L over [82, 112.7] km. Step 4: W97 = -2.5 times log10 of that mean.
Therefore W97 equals 0.04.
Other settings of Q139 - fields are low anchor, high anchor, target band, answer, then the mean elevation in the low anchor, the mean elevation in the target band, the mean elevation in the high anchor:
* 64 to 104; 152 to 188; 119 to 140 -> -0.17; 15.7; 17.1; 13.7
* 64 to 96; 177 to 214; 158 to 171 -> 0.09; 15.7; 13.6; 14.5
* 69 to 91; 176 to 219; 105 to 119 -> 0.04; 15.4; 14.6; 14.5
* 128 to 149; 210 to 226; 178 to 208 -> 0.04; 16.4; 14.6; 14.6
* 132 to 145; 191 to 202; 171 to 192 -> 0.11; 16.3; 13.7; 14.8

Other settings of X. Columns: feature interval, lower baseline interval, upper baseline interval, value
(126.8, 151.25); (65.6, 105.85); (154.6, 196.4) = -3.1 km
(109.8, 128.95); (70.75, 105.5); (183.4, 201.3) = -0.9 km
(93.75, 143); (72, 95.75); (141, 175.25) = -3.5 km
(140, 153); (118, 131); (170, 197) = 0.4 km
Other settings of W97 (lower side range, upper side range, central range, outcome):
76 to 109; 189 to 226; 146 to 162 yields 0.02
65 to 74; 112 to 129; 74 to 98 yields 0.04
